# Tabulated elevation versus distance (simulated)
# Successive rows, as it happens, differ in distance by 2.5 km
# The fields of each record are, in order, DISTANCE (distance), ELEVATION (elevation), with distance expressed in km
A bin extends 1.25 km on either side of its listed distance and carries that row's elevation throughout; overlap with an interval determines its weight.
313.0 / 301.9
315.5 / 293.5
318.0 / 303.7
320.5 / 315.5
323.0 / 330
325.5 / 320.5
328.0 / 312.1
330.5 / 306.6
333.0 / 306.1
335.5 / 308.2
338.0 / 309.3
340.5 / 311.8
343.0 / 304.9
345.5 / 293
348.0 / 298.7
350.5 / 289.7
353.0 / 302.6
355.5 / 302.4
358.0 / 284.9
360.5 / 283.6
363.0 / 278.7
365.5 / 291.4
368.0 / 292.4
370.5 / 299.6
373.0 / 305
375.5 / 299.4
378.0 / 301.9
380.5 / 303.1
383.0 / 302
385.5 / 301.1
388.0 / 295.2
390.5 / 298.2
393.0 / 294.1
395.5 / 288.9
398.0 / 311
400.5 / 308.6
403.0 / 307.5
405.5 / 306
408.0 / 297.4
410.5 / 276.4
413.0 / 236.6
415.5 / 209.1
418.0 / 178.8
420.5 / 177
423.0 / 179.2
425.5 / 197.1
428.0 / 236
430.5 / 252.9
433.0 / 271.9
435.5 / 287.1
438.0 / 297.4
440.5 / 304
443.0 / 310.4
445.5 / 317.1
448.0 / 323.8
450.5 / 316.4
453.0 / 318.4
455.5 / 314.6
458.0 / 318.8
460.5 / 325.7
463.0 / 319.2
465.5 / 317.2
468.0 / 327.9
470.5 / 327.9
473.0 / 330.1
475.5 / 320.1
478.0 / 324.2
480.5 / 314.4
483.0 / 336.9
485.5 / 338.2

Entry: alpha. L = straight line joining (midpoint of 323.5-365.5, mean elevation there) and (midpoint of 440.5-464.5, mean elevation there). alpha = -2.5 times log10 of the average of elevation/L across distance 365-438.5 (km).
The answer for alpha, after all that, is 0.14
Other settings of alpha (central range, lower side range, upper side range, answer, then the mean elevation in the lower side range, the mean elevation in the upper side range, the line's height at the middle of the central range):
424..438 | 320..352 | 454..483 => 0.25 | 308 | 322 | 318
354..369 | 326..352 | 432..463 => 0.06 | 305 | 310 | 306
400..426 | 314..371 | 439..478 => 0.27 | 302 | 319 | 313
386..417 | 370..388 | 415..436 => -0.09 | 301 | 219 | 262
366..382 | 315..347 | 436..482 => 0.04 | 309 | 318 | 312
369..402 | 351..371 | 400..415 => -0.05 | 292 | 284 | 287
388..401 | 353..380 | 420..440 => -0.11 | 295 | 242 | 271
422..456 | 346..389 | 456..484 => 0.13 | 296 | 323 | 315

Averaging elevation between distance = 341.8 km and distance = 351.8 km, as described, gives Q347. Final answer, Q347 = 297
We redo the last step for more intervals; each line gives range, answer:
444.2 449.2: 320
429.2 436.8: 271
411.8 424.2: 196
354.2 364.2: 288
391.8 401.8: 301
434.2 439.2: 292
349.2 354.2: 296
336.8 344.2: 309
